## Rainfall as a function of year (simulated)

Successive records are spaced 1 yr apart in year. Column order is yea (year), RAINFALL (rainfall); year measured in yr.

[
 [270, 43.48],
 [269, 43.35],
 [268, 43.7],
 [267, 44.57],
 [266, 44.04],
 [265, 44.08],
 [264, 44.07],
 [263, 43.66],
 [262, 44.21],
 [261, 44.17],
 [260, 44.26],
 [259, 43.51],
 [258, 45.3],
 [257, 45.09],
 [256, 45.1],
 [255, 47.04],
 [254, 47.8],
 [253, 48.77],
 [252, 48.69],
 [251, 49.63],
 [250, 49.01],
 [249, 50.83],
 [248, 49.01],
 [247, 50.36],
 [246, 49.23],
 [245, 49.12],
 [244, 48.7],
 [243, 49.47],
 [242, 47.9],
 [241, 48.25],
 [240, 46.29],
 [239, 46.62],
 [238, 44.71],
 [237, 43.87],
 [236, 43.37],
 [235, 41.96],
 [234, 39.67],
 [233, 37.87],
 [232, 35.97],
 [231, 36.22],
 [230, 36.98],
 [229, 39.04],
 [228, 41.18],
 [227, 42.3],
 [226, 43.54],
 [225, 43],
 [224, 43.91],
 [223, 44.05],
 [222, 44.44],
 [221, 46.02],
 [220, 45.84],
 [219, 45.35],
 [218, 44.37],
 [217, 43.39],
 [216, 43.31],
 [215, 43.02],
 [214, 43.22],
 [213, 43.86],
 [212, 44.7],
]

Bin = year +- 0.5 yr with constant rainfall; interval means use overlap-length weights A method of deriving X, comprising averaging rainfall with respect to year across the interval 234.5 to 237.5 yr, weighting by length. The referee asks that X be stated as 43.1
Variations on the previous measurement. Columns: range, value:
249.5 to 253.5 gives 49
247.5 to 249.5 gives 49.9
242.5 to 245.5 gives 49.1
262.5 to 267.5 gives 44.1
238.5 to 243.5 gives 47.7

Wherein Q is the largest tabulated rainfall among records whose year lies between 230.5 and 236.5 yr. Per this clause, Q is 43.37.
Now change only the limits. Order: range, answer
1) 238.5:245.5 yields 49.47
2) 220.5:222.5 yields 46.02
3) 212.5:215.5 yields 43.86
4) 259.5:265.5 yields 44.26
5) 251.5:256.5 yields 48.77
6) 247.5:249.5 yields 50.83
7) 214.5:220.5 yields 45.84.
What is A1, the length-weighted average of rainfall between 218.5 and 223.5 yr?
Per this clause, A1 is 45.1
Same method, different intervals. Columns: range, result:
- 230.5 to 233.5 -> 36.7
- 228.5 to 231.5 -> 37.4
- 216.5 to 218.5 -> 43.9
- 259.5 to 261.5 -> 44.2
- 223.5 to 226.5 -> 43.5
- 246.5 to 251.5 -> 49.8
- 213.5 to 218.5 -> 43.5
